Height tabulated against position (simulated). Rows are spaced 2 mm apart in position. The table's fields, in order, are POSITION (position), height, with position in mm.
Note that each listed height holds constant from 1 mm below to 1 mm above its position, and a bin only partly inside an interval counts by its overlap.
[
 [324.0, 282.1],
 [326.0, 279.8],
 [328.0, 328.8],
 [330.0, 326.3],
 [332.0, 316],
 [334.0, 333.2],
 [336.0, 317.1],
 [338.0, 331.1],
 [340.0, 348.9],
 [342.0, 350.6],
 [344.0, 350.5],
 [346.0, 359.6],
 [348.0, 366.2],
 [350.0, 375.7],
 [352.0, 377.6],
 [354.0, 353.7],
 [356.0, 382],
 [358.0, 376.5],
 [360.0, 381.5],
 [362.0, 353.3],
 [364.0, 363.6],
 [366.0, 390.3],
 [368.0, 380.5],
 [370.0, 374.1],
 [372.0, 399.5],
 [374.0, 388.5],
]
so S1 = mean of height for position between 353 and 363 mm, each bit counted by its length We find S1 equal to 369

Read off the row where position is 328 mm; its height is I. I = 328.8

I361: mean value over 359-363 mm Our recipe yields 367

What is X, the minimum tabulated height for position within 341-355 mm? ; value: 350.5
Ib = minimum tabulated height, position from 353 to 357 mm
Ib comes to 353.7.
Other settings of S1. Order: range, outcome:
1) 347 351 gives 371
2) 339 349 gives 355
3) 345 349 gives 363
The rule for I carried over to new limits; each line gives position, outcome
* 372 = 399.5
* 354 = 353.7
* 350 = 375.7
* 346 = 359.6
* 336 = 317.1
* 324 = 282.1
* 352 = 377.6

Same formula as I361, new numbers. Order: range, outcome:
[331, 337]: 322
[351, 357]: 371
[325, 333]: 313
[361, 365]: 358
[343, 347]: 355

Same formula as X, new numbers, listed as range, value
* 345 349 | 359.6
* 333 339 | 317.1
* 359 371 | 353.3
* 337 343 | 331.1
